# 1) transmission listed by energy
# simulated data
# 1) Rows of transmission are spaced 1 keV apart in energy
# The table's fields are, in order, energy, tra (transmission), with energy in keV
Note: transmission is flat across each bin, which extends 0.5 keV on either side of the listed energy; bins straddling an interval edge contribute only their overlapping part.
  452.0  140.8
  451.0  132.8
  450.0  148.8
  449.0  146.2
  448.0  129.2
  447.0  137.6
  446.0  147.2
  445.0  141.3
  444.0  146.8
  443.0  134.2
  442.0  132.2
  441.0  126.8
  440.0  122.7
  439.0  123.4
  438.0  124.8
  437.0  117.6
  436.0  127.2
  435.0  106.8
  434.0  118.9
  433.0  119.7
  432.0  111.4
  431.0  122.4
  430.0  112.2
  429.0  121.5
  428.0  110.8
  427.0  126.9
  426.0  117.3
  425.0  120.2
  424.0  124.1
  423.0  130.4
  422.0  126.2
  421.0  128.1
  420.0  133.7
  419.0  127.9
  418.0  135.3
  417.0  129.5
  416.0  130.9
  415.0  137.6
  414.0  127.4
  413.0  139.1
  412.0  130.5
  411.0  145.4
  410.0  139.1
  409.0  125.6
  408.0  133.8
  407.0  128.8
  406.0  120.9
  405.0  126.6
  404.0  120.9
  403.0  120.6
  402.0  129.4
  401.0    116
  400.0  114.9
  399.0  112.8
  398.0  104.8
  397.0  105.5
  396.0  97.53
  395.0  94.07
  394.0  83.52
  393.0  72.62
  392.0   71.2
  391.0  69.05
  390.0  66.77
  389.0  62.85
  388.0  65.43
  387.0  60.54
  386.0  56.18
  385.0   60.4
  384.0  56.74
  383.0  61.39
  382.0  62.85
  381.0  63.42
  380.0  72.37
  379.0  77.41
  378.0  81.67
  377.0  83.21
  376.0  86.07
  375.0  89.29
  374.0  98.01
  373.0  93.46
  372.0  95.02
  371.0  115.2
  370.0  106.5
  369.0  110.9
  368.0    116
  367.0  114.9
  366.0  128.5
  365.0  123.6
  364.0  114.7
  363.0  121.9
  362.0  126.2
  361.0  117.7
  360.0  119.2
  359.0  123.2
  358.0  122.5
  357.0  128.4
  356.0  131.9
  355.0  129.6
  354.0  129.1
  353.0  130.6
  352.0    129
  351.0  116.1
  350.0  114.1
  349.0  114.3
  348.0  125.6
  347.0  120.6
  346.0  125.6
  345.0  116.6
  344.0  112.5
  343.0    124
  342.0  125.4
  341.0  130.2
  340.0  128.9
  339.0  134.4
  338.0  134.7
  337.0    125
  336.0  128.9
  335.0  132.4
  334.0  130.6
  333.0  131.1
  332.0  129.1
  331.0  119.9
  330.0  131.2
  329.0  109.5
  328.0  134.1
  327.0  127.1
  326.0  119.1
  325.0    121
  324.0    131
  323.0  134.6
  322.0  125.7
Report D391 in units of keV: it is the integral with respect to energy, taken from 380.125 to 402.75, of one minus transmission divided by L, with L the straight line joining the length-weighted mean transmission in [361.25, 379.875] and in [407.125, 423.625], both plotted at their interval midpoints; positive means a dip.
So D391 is 7.0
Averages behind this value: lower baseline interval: 104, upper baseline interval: 132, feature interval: 81.6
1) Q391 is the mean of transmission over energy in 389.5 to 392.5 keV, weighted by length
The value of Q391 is 69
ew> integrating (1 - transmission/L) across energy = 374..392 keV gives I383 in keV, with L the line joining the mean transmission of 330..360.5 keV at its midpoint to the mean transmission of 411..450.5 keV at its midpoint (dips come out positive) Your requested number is 8.1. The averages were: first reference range 126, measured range 70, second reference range 128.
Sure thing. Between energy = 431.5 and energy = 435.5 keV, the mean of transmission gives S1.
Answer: 114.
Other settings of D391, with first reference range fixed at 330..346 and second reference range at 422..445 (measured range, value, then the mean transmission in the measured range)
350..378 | 2.61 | 114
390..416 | 2.14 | 114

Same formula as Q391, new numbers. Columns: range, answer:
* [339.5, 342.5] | 128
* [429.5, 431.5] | 117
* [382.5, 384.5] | 59.1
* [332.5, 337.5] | 130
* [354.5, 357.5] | 130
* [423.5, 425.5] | 122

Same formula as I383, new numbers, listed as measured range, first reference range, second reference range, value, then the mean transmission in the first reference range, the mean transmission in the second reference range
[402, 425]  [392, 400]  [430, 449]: -4.63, 95.5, 127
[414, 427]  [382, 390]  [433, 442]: -3.48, 61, 122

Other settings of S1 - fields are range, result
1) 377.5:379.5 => 79.5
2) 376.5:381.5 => 75.6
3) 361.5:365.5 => 122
